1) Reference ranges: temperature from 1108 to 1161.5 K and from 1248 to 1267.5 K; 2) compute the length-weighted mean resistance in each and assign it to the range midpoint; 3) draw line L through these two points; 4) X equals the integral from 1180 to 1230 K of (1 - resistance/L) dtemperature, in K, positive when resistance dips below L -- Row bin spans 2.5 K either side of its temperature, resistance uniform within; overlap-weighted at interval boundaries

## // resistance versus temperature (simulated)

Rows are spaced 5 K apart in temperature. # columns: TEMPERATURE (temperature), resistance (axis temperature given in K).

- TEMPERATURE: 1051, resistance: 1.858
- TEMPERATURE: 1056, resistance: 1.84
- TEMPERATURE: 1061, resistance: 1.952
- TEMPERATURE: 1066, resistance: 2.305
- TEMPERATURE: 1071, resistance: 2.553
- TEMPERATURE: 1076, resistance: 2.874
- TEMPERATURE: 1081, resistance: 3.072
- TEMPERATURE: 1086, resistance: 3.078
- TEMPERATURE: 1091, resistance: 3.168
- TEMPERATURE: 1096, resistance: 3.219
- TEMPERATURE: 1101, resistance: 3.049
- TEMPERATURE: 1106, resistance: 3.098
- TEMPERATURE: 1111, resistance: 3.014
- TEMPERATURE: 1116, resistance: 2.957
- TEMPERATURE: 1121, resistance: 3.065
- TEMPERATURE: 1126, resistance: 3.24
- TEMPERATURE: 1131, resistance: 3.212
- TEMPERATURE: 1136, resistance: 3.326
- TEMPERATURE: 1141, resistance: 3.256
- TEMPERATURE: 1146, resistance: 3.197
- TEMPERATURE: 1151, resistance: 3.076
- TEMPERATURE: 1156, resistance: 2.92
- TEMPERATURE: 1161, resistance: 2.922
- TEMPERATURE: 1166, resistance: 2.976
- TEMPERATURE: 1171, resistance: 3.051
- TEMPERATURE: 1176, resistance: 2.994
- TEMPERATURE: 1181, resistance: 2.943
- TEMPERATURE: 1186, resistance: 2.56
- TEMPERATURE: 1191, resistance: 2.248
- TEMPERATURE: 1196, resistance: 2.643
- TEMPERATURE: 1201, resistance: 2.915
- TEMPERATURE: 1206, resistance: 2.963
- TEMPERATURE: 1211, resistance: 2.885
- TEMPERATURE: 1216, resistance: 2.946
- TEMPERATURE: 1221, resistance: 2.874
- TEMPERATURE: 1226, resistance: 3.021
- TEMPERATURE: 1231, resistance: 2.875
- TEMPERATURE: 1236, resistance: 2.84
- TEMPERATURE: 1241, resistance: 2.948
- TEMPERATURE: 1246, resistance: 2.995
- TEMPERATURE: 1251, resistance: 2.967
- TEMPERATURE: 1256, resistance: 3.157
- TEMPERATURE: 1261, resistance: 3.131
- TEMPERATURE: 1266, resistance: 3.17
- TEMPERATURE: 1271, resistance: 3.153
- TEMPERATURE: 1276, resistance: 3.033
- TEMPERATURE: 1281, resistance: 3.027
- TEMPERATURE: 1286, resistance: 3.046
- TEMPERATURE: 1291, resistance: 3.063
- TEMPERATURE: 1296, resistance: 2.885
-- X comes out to 5.0 K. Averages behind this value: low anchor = 3.11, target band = 2.8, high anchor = 3.1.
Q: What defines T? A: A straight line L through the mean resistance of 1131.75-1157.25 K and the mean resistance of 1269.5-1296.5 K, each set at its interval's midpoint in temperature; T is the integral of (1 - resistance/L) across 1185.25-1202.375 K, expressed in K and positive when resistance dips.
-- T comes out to 3.02 K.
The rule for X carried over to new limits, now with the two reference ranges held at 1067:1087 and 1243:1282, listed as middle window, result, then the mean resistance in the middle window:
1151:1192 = 1.33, 2.86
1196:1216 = 0.77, 2.89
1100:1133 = -2.31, 3.09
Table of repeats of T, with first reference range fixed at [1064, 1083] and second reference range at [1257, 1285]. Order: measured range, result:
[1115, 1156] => -4.8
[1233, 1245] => 0.5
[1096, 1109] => -1.6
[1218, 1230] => 0.3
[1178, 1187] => 0.4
